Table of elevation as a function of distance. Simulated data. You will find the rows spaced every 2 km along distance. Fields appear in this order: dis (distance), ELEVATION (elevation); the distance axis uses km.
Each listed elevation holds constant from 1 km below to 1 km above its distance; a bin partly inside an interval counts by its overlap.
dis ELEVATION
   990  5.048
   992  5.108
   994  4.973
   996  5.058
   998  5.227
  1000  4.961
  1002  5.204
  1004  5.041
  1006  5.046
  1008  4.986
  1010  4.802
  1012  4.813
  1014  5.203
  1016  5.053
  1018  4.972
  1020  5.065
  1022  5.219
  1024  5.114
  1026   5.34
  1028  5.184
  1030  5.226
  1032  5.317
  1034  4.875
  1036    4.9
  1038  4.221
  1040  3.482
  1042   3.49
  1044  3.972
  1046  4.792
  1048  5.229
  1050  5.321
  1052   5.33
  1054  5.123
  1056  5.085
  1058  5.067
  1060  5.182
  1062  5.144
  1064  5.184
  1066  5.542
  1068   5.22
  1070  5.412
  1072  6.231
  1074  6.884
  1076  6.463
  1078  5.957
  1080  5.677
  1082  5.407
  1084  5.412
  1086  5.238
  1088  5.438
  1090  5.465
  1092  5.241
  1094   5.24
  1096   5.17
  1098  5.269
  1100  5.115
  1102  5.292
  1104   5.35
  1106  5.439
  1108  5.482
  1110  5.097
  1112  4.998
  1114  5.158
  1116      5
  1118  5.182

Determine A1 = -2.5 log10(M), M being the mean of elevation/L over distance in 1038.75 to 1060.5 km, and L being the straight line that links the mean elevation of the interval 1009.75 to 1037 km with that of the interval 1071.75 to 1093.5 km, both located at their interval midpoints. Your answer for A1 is 0.14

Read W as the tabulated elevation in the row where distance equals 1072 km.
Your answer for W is 6.231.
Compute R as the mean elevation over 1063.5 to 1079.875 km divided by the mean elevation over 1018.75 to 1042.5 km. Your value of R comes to 1.2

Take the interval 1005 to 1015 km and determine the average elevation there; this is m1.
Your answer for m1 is 4.97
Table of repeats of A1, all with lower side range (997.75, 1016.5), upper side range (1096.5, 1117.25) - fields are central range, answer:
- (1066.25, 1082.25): -0.149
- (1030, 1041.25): 0.109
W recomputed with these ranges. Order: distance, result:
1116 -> 5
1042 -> 3.49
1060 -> 5.182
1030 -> 5.226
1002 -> 5.204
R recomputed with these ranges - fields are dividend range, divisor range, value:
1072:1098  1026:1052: 1.20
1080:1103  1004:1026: 1.05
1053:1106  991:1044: 1.11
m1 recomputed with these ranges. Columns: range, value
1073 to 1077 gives 6.67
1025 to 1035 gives 5.19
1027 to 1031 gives 5.21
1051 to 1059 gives 5.15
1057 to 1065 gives 5.14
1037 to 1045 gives 3.79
